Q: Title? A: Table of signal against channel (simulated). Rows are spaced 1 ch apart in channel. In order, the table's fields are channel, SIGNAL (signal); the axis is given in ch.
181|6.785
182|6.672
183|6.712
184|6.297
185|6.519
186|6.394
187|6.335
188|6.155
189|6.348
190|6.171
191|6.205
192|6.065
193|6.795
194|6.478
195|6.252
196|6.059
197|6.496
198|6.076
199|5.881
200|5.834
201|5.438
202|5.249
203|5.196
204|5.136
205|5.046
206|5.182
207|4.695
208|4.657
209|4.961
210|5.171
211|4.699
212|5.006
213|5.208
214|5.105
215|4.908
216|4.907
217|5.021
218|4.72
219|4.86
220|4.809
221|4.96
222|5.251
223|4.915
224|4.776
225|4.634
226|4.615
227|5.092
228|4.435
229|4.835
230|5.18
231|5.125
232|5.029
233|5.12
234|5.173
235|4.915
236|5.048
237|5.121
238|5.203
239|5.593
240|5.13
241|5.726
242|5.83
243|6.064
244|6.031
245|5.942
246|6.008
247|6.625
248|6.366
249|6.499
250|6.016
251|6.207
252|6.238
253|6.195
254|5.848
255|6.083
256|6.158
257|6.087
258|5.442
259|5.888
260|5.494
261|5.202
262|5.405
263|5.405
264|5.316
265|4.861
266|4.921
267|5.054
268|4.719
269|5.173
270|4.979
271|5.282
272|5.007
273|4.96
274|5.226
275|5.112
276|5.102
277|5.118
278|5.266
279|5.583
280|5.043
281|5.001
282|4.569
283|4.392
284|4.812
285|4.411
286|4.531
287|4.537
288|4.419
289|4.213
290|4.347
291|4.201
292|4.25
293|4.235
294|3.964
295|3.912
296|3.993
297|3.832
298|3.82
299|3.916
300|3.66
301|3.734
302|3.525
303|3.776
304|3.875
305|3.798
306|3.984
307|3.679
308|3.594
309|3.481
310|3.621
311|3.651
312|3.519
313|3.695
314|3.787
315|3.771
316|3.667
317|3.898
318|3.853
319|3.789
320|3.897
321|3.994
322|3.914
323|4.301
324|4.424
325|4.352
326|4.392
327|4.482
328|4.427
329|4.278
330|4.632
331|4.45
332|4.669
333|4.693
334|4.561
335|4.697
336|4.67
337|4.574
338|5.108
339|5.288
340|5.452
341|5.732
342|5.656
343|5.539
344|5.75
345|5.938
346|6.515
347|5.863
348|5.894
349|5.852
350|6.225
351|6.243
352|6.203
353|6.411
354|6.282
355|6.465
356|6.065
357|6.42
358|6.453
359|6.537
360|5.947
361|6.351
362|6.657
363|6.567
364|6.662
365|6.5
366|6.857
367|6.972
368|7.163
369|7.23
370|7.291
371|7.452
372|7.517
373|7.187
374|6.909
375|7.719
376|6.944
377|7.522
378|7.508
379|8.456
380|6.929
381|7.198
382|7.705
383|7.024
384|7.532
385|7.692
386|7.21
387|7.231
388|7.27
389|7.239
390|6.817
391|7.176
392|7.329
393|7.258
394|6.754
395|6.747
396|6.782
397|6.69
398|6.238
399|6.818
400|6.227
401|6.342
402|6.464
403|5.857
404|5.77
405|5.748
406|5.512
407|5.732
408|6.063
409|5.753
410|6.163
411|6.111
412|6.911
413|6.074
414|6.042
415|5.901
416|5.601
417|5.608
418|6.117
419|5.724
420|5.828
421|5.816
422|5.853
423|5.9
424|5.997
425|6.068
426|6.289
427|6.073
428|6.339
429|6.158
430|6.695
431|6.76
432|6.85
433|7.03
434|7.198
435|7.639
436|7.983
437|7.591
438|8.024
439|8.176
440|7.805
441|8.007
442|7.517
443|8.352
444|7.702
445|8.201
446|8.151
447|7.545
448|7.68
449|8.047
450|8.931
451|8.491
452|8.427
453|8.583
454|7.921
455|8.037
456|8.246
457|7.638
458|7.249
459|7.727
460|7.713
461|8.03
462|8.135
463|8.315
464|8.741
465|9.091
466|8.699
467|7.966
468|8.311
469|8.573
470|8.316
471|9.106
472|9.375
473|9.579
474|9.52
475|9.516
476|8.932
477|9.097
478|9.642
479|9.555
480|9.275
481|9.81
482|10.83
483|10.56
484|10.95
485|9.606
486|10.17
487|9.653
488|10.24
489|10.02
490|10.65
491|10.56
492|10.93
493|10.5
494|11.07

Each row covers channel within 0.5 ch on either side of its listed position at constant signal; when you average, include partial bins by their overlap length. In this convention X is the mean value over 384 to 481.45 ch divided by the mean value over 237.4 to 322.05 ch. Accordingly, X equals 1.54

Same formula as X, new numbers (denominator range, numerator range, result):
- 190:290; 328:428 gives 1.18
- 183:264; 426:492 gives 1.53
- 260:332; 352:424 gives 1.51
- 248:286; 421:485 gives 1.51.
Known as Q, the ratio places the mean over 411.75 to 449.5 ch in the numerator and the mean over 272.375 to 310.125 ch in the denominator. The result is 1.59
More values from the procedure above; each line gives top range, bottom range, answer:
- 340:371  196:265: 1.18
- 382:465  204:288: 1.34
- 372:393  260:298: 1.54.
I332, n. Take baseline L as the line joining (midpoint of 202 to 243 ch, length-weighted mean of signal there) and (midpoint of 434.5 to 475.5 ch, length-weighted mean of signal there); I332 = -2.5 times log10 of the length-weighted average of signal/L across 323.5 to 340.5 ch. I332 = 0.37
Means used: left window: 5.04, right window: 8.26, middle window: 4.66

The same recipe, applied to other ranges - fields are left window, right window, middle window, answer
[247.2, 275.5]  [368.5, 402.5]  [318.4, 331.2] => 0.44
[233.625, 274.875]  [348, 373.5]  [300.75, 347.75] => 0.38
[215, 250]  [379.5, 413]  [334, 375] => 0.02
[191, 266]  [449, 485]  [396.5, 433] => 0.30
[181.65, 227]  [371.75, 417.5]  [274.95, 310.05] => 0.39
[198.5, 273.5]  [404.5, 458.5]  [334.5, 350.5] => 0.12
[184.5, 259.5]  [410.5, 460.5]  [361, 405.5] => -0.04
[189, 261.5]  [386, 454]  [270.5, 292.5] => 0.22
